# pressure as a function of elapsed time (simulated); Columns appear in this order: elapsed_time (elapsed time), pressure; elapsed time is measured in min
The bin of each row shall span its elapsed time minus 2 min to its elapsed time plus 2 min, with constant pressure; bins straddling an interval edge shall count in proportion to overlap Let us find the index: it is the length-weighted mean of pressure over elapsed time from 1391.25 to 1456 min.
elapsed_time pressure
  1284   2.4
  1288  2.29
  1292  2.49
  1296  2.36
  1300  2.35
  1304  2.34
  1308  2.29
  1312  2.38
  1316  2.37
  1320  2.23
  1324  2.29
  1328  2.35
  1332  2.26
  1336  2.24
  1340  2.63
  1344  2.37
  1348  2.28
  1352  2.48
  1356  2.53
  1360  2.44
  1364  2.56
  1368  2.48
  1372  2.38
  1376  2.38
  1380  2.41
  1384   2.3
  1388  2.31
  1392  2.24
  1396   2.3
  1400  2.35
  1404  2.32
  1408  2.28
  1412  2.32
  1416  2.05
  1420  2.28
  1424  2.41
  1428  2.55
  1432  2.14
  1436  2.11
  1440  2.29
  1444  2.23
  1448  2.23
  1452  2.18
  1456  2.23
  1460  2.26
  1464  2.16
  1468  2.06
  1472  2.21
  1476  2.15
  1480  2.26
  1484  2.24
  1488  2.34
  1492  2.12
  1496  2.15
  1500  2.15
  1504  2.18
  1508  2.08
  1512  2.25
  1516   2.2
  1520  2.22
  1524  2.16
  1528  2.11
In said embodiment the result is 2.27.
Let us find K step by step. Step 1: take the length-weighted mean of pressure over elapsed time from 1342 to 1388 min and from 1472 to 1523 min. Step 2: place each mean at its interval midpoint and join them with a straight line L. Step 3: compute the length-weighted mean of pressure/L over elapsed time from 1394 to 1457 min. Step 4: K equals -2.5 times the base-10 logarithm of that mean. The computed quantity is 0.02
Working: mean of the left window 2.41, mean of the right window 2.19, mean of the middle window 2.27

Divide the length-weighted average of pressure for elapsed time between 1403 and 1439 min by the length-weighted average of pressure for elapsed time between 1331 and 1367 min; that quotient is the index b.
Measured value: 0.94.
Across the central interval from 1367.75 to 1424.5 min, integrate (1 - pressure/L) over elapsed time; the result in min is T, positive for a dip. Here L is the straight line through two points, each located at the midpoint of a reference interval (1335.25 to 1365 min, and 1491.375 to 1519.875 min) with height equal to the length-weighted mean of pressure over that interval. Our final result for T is 1.2 min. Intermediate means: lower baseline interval 2.45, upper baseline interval 2.17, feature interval 2.31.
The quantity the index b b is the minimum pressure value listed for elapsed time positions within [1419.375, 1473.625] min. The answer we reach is 2.06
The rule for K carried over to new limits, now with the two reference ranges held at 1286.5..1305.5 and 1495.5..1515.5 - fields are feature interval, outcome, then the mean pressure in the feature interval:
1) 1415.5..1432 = -0.04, 2.33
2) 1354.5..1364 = -0.09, 2.5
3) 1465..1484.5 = 0.01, 2.18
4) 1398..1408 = -0.03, 2.32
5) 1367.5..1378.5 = -0.05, 2.4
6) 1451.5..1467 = 0.00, 2.2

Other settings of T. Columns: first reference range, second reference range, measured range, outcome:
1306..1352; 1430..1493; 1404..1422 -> 0.1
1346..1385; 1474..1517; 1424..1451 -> 0.4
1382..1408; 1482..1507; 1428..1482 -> 0.7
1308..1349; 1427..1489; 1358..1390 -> -1.5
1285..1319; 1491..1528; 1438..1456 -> -0.1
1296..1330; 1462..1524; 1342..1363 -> -1.2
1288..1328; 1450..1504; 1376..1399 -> -0.5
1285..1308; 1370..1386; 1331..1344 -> -0.1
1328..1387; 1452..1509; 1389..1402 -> 0.2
